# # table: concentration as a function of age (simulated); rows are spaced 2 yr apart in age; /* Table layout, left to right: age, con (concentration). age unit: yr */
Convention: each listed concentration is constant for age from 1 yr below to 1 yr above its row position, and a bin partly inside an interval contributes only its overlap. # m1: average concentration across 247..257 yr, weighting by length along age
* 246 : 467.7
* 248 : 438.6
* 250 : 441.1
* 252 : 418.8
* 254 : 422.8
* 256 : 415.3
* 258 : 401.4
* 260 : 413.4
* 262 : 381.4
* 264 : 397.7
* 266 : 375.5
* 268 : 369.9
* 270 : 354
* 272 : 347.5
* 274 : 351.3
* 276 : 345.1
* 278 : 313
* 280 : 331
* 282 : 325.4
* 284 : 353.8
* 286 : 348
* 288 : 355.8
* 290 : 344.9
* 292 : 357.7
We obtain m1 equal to 427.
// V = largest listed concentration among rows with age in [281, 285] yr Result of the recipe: 353.8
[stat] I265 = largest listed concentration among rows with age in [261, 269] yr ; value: 397.7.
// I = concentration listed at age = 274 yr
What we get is 351.3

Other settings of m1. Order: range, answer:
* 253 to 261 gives 413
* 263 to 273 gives 369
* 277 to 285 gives 331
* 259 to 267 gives 392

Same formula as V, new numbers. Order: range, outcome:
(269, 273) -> 354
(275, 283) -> 345.1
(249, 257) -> 441.1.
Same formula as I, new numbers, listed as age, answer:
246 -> 467.7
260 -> 413.4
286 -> 348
